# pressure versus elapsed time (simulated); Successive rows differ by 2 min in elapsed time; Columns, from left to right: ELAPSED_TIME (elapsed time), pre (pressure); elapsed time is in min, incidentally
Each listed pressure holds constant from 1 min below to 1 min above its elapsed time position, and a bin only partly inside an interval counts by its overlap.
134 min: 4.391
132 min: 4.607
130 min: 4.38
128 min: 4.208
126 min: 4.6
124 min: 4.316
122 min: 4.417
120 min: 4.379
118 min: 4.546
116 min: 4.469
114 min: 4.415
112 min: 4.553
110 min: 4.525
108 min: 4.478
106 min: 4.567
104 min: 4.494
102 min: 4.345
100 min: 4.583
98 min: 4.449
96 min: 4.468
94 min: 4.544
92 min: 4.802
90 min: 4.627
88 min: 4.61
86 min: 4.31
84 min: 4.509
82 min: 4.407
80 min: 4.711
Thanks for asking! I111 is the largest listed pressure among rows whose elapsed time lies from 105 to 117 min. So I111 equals 4.567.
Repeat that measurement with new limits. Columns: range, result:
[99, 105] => 4.583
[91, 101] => 4.802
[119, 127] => 4.6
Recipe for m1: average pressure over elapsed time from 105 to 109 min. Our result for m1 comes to 4.52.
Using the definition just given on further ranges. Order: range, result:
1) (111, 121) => 4.47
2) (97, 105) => 4.47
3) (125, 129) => 4.4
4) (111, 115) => 4.48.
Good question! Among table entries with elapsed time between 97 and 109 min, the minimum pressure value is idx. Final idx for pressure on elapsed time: 4.345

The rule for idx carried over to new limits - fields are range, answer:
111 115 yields 4.415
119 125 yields 4.316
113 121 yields 4.379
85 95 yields 4.31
